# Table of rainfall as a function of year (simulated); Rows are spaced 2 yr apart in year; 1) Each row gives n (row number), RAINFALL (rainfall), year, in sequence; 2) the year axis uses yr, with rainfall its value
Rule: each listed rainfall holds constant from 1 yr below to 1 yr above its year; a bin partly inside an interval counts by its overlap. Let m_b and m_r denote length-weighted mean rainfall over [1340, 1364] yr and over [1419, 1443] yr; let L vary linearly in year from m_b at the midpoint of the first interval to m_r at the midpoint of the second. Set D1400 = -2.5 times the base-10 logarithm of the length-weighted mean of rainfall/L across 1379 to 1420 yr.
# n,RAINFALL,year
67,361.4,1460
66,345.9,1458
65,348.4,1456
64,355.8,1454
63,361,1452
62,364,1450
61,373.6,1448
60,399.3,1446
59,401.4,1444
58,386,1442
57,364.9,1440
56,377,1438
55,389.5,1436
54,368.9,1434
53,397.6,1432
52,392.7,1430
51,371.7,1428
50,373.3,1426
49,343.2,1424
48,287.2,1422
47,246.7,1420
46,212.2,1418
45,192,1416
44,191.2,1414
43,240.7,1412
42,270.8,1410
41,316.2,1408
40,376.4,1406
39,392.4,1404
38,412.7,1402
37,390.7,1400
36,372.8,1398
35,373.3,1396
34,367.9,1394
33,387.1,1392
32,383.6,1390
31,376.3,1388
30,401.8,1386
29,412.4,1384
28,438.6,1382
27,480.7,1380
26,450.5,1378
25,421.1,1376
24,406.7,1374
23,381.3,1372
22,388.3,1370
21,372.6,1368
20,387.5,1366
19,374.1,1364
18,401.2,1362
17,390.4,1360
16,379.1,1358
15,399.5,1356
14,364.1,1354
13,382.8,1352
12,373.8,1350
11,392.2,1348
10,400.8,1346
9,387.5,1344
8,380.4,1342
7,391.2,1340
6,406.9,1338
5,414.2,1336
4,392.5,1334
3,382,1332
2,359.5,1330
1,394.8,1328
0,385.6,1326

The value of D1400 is 0.07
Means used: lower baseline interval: 386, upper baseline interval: 358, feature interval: 347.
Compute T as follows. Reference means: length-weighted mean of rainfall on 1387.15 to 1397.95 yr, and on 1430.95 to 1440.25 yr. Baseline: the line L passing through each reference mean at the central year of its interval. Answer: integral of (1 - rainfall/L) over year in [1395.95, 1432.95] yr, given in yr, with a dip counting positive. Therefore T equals 5.5 yr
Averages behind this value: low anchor 377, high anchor 381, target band 323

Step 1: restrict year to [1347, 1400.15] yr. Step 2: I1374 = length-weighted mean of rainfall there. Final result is 395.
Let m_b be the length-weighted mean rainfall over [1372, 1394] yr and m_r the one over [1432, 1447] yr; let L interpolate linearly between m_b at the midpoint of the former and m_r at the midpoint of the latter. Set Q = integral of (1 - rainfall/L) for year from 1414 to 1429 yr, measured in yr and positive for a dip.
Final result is 4.2 yr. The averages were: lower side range 412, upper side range 385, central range 283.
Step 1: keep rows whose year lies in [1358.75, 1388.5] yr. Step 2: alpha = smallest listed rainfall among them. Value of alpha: 372.6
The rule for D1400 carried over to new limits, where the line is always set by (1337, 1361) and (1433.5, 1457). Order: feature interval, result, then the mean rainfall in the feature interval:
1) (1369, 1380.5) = -0.09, 419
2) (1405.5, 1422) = 0.43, 254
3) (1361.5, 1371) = 0.00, 384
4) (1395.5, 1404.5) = -0.02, 389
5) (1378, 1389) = -0.11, 425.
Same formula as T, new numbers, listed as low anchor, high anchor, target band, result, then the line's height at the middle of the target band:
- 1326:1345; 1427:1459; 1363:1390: -1.56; 384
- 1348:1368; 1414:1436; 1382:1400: -1.92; 350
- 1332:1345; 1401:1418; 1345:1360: -0.42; 375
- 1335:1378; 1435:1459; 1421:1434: 0.51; 376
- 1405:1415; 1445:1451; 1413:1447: -0.02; 332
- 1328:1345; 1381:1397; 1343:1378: 0.07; 391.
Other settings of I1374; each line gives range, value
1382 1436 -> 343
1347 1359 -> 382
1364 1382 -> 411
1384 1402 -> 385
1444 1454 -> 375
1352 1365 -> 385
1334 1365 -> 389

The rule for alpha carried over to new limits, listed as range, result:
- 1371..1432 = 191.2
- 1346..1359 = 364.1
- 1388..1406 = 367.9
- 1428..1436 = 368.9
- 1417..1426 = 212.2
